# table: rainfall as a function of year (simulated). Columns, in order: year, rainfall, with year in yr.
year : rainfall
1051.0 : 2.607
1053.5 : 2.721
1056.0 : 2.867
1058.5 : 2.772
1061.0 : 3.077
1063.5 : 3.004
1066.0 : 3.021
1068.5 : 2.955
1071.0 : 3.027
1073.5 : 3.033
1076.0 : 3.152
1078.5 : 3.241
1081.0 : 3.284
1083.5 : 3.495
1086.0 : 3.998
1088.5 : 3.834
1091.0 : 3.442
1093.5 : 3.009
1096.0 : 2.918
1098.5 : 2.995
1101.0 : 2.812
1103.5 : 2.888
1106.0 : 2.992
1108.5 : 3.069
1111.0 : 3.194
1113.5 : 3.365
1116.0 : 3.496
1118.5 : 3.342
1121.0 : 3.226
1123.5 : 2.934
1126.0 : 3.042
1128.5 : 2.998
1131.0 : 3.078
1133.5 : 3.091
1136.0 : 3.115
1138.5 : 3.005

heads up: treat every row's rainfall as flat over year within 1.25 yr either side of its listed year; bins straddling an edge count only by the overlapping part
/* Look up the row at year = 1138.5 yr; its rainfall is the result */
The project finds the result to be 3.005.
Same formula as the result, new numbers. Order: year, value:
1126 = 3.042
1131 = 3.078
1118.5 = 3.342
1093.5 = 3.009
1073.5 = 3.033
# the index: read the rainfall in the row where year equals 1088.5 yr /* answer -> 3.834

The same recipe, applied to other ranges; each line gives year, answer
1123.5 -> 2.934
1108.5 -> 3.069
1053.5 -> 2.721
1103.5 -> 2.888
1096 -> 2.918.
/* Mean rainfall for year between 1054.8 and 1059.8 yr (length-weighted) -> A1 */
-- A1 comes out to 2.82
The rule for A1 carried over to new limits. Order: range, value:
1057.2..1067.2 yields 2.97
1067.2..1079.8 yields 3.08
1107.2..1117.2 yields 3.28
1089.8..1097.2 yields 3.12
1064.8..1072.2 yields 3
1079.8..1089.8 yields 3.65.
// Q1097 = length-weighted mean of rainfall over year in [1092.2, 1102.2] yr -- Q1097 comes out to 2.94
